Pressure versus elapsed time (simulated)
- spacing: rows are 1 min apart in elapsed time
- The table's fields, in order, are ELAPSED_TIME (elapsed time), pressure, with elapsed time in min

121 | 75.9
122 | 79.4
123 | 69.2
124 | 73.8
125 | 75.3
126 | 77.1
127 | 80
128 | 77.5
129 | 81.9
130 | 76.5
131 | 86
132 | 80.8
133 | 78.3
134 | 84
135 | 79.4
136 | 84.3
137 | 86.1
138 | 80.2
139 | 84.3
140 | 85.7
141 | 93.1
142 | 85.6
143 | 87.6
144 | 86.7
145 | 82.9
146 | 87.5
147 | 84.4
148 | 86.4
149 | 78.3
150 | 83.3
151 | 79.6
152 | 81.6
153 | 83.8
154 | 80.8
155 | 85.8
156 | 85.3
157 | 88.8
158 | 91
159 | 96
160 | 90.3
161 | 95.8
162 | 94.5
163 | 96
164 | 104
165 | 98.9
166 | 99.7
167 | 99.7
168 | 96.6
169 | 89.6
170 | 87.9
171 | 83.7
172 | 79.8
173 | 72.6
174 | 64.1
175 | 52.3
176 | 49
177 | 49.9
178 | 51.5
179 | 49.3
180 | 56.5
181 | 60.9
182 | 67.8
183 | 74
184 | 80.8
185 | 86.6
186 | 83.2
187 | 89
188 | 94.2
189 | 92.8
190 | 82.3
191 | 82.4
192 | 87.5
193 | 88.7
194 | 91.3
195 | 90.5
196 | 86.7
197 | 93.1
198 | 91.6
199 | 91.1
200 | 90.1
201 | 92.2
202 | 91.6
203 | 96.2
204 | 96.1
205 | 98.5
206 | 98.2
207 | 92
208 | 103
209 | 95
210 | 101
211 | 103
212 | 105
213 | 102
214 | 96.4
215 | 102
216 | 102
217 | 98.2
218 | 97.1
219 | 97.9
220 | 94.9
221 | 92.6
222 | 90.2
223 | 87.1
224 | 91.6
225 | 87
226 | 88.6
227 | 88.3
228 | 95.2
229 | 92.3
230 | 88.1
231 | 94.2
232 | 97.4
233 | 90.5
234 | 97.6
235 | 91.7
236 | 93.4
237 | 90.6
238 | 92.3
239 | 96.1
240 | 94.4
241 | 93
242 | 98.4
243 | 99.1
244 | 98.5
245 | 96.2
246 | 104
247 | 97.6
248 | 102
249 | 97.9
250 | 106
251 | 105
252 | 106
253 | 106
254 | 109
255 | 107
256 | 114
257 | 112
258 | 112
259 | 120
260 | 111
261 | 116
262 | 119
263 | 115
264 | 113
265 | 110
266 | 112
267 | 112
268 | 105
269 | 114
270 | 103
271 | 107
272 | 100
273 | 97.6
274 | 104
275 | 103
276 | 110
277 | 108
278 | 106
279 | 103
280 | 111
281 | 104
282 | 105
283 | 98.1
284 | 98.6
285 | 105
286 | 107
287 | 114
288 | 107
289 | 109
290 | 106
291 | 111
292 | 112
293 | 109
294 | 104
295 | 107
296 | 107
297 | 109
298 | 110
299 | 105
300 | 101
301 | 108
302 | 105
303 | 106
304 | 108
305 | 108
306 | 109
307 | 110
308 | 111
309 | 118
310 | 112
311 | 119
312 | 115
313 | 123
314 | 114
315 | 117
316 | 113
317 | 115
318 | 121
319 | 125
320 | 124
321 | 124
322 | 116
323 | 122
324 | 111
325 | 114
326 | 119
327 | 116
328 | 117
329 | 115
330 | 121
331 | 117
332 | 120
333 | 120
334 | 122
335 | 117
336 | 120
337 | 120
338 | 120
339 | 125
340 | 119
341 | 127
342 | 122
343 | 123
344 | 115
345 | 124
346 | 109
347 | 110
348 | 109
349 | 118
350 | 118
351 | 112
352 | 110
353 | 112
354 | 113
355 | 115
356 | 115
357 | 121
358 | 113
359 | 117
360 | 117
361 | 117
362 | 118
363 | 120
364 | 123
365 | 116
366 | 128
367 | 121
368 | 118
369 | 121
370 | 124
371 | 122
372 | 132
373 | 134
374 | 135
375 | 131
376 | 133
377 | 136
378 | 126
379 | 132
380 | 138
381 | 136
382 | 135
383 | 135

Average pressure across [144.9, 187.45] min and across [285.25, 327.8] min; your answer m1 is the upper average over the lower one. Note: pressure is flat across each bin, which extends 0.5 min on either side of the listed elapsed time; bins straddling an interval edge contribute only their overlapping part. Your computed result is 1.39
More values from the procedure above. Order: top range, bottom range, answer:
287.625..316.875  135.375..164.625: 1.26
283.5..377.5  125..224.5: 1.35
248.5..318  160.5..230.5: 1.24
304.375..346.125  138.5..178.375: 1.40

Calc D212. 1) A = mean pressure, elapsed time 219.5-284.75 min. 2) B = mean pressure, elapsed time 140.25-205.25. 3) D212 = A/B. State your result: 1.21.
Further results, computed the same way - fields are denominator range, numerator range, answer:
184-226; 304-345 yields 1.26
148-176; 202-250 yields 1.12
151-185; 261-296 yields 1.34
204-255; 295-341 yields 1.19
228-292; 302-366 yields 1.12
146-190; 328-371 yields 1.45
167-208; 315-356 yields 1.44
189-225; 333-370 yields 1.25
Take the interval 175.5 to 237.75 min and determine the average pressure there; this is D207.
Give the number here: 88.4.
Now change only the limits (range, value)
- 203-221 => 98.7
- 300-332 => 115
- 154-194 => 81.6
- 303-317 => 113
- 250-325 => 110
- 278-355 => 113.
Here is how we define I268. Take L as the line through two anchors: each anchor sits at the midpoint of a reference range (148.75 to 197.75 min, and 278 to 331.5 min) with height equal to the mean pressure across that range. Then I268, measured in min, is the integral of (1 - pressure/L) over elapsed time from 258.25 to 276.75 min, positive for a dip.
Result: -1.1 min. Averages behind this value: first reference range 82.3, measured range 110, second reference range 112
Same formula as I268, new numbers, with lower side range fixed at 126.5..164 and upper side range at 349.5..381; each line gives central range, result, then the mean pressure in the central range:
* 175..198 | 4.0 min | 76.5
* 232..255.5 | 0.7 min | 98.8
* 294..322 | 0.0 min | 113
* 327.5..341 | -0.3 min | 120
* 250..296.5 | -0.5 min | 108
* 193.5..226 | 0.4 min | 95.1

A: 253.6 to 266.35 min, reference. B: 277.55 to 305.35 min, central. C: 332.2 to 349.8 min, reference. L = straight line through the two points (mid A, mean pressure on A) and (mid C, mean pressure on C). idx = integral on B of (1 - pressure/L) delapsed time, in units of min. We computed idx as 2.1 min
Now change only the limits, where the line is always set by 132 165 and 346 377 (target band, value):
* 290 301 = 0.2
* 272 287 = 0.4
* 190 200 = 0.5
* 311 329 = -0.7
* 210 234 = 0.7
